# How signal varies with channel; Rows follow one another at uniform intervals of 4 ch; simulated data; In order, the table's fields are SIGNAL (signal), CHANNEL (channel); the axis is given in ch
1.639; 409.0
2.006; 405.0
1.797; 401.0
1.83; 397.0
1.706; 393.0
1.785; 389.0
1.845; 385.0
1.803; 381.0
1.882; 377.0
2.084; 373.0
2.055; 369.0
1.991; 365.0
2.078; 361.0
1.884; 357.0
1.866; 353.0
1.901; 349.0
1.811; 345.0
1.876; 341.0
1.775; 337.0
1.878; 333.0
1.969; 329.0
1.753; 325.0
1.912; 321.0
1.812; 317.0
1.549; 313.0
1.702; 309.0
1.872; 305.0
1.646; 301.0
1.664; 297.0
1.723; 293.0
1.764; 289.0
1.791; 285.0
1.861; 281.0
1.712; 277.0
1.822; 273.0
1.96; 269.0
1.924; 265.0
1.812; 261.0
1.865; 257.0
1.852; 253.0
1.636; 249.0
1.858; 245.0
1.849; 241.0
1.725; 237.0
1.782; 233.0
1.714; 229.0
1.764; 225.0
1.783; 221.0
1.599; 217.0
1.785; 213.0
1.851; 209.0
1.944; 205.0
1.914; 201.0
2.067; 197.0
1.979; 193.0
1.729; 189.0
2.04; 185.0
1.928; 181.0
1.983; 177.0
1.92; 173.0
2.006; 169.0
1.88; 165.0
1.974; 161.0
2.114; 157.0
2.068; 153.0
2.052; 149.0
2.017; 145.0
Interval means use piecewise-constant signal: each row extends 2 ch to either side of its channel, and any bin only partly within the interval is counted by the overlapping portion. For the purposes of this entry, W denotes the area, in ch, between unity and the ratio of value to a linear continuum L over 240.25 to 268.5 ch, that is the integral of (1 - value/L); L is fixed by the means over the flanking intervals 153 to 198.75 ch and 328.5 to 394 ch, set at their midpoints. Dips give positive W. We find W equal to 1.5 ch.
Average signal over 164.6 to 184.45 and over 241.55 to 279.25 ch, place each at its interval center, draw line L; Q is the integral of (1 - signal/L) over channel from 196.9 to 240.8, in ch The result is 2.0 ch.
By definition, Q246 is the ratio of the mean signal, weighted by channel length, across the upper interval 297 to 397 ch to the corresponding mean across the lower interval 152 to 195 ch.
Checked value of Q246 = 0.9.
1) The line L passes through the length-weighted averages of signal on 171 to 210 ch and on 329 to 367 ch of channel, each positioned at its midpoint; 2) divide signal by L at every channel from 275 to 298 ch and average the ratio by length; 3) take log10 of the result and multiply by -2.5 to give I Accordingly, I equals 0.09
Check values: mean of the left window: 1.94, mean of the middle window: 1.76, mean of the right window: 1.9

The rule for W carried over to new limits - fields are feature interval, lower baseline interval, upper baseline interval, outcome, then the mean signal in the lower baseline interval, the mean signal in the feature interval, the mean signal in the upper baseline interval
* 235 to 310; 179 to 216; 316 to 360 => 3.63 ch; 1.91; 1.79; 1.86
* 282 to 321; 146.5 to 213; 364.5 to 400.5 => 3.54 ch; 1.96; 1.74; 1.88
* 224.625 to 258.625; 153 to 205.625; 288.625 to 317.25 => 0.96 ch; 1.96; 1.78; 1.71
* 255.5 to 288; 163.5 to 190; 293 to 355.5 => 0.10 ch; 1.93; 1.84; 1.8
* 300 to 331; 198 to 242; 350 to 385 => 1.86 ch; 1.8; 1.78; 1.95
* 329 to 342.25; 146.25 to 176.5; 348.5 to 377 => 0.80 ch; 2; 1.86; 1.98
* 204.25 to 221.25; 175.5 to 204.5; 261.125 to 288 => 1.21 ch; 1.95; 1.78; 1.84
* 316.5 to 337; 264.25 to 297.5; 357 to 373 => 0.70 ch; 1.8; 1.86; 2.03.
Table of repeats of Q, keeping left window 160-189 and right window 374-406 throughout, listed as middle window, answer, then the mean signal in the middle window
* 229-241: 0.95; 1.76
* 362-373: -1.15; 2.04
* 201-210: 0.11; 1.91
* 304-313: 0.73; 1.72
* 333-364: -0.54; 1.89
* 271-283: 0.60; 1.8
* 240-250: 0.63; 1.79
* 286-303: 1.61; 1.7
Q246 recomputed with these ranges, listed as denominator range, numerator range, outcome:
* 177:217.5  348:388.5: 1.02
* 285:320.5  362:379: 1.16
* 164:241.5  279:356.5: 0.97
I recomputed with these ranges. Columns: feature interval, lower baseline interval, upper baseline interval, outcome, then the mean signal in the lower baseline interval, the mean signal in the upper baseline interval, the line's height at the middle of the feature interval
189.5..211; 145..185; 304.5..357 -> 0.01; 2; 1.82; 1.96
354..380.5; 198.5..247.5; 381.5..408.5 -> -0.10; 1.8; 1.82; 1.81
